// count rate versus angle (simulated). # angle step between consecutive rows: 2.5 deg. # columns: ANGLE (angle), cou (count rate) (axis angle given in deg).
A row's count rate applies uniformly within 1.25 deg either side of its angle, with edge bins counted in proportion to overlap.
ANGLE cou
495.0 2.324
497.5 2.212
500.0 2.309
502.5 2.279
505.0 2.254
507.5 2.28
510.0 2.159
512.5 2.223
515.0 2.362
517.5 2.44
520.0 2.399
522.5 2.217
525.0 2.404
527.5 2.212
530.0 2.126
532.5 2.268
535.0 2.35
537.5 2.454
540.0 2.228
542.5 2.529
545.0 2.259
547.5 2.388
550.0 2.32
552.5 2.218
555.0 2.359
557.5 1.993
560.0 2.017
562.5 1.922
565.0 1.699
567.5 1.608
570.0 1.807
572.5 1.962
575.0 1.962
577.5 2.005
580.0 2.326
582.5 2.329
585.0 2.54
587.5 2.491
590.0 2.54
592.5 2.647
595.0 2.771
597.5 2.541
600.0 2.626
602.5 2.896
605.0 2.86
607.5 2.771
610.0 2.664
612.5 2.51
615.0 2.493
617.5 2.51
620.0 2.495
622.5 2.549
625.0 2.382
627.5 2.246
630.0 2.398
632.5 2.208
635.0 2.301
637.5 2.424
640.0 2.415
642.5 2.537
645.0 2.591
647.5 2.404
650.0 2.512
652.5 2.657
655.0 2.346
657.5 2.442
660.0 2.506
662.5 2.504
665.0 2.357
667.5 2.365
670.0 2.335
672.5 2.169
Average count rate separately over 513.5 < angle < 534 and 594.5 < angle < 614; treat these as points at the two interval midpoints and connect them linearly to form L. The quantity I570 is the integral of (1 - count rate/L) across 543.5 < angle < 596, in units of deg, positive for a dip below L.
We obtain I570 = 6.93 deg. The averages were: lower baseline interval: 2.3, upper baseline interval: 2.7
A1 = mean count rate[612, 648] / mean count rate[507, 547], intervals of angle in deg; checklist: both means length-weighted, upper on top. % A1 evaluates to 1.05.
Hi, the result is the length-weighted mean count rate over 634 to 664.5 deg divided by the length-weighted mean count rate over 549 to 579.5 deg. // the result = 1.24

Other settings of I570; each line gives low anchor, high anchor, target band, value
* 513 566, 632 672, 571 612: -2.8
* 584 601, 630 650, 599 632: -0.7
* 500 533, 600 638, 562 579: 3.9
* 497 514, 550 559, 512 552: -1.8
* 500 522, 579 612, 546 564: 2.1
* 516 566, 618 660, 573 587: 0.5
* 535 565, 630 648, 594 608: -2.5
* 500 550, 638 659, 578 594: -0.4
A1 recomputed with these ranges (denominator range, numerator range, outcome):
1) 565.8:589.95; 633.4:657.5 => 1.16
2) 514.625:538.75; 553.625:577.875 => 0.83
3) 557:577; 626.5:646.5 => 1.28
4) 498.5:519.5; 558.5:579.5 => 0.83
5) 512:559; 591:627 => 1.14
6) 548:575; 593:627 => 1.31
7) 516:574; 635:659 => 1.13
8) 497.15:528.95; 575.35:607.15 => 1.11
